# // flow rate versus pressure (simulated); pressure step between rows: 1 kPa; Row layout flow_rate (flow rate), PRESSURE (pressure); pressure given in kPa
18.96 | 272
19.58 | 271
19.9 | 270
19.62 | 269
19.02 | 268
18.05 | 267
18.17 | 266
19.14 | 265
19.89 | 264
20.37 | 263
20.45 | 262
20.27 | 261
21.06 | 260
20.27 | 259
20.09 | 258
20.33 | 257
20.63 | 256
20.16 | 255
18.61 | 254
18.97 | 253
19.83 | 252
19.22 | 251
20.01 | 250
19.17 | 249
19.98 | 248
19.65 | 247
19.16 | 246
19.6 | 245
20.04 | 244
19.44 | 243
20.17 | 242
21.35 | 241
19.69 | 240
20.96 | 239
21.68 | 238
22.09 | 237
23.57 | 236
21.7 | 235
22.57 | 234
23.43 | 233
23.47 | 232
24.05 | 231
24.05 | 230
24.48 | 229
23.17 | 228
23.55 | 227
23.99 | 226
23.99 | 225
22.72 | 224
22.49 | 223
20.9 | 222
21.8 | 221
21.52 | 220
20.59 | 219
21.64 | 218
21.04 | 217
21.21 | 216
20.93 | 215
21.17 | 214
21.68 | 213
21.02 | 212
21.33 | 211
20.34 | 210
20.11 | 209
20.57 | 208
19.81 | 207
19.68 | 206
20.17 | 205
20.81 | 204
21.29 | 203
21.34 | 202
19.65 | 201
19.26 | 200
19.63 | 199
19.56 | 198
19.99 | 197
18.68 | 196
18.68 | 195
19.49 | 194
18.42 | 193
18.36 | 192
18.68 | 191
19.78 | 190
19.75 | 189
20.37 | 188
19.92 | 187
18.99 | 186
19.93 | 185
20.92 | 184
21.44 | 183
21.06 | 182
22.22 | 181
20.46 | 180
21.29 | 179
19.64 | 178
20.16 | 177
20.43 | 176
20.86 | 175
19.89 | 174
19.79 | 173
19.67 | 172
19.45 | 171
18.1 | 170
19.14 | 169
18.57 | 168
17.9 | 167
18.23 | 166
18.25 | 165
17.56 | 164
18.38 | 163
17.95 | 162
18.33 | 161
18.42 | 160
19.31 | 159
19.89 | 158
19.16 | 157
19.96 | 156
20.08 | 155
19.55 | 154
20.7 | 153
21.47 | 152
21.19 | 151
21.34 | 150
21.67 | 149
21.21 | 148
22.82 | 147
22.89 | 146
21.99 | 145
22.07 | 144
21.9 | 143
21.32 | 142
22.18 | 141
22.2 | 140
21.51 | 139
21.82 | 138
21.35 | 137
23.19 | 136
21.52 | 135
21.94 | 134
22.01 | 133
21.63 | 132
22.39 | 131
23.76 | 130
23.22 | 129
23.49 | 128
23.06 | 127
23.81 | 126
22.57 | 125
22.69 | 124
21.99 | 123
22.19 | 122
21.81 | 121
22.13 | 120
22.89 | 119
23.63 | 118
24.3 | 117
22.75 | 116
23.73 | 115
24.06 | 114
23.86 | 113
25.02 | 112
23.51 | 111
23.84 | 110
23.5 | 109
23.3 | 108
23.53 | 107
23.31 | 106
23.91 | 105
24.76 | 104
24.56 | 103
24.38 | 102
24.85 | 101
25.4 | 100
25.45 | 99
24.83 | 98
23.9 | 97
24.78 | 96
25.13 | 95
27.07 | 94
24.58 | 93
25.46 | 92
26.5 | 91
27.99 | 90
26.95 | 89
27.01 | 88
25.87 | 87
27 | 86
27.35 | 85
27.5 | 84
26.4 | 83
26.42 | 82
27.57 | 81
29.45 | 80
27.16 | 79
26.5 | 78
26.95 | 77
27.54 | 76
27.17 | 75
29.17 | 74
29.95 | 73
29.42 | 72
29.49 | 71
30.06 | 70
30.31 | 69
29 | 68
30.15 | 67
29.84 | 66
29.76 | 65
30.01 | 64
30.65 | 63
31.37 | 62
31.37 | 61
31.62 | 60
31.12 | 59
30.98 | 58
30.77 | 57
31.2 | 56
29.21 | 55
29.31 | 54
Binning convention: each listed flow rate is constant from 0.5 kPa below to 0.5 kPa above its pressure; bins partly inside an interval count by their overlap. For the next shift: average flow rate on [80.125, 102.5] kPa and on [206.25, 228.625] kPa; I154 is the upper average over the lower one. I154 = 0.8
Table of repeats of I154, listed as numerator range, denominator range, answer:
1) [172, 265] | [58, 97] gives 0.73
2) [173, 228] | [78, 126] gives 0.83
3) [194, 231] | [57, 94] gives 0.74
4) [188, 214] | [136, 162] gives 0.95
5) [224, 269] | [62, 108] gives 0.77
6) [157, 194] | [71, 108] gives 0.74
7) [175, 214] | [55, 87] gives 0.69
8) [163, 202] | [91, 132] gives 0.82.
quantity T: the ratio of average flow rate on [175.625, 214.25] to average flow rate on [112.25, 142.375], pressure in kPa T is 0.89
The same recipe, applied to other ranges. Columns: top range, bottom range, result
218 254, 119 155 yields 0.97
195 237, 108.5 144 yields 0.95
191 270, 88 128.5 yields 0.86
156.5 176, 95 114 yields 0.78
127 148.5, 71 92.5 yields 0.81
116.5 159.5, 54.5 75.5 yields 0.73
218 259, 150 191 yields 1.08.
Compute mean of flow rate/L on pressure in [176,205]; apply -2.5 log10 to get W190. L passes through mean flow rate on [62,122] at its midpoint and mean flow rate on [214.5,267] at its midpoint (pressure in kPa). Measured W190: 0.14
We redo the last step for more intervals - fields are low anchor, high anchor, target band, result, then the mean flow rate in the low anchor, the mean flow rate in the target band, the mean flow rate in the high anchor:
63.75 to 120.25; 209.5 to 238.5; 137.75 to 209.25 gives 0.18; 26.2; 20.1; 22.3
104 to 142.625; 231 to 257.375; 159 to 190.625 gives 0.12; 22.9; 19.6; 20.7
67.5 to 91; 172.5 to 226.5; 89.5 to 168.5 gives 0.12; 27.9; 22.4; 20.5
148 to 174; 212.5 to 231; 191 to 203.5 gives 0.09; 19.4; 19.5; 22.3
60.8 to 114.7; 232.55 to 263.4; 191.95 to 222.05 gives 0.09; 26.7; 20.4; 20.5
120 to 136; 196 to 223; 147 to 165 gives 0.11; 22.5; 19.8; 20.7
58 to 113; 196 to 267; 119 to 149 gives 0.12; 27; 22.3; 20.9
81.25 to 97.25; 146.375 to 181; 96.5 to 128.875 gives 0.03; 26.3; 23.7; 19.8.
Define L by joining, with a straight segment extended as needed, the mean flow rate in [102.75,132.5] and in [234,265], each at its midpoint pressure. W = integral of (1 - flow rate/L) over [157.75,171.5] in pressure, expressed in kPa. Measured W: 2.3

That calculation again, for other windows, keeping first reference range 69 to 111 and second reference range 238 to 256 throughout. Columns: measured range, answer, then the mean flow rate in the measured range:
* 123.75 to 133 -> 0.67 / 22.9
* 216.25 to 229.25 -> -0.98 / 22.4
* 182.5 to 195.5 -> 1.53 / 19.6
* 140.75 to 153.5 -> 1.16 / 21.7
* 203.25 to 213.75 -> 0.41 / 20.6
